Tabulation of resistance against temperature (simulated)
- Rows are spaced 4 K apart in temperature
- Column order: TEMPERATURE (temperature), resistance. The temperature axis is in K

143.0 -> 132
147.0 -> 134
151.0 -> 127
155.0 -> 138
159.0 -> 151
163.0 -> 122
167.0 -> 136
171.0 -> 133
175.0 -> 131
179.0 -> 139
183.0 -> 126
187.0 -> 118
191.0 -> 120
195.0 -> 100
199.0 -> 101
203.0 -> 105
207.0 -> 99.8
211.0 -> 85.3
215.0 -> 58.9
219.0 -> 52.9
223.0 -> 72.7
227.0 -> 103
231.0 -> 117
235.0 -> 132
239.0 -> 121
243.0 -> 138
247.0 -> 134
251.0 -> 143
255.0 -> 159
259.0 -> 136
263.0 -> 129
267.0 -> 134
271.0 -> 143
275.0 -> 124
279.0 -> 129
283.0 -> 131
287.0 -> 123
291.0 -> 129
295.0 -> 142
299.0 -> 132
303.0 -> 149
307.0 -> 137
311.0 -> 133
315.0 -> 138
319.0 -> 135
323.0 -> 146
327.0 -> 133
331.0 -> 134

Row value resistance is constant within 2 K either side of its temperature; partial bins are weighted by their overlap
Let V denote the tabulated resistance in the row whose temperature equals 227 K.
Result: 103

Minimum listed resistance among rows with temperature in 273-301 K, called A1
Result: 123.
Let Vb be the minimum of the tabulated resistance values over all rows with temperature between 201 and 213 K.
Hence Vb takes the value 85.3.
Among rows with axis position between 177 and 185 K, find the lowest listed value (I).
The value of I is 126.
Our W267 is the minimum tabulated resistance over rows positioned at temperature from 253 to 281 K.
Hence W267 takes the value 124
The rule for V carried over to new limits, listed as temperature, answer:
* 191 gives 120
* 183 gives 126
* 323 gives 146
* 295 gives 142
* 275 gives 124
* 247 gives 134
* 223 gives 72.7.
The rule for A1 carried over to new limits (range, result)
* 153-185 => 122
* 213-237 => 52.9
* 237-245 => 121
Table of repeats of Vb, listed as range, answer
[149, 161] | 127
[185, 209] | 99.8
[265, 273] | 134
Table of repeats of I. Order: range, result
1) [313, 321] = 135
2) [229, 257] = 117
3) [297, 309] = 132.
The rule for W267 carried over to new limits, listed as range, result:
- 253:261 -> 136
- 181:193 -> 118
